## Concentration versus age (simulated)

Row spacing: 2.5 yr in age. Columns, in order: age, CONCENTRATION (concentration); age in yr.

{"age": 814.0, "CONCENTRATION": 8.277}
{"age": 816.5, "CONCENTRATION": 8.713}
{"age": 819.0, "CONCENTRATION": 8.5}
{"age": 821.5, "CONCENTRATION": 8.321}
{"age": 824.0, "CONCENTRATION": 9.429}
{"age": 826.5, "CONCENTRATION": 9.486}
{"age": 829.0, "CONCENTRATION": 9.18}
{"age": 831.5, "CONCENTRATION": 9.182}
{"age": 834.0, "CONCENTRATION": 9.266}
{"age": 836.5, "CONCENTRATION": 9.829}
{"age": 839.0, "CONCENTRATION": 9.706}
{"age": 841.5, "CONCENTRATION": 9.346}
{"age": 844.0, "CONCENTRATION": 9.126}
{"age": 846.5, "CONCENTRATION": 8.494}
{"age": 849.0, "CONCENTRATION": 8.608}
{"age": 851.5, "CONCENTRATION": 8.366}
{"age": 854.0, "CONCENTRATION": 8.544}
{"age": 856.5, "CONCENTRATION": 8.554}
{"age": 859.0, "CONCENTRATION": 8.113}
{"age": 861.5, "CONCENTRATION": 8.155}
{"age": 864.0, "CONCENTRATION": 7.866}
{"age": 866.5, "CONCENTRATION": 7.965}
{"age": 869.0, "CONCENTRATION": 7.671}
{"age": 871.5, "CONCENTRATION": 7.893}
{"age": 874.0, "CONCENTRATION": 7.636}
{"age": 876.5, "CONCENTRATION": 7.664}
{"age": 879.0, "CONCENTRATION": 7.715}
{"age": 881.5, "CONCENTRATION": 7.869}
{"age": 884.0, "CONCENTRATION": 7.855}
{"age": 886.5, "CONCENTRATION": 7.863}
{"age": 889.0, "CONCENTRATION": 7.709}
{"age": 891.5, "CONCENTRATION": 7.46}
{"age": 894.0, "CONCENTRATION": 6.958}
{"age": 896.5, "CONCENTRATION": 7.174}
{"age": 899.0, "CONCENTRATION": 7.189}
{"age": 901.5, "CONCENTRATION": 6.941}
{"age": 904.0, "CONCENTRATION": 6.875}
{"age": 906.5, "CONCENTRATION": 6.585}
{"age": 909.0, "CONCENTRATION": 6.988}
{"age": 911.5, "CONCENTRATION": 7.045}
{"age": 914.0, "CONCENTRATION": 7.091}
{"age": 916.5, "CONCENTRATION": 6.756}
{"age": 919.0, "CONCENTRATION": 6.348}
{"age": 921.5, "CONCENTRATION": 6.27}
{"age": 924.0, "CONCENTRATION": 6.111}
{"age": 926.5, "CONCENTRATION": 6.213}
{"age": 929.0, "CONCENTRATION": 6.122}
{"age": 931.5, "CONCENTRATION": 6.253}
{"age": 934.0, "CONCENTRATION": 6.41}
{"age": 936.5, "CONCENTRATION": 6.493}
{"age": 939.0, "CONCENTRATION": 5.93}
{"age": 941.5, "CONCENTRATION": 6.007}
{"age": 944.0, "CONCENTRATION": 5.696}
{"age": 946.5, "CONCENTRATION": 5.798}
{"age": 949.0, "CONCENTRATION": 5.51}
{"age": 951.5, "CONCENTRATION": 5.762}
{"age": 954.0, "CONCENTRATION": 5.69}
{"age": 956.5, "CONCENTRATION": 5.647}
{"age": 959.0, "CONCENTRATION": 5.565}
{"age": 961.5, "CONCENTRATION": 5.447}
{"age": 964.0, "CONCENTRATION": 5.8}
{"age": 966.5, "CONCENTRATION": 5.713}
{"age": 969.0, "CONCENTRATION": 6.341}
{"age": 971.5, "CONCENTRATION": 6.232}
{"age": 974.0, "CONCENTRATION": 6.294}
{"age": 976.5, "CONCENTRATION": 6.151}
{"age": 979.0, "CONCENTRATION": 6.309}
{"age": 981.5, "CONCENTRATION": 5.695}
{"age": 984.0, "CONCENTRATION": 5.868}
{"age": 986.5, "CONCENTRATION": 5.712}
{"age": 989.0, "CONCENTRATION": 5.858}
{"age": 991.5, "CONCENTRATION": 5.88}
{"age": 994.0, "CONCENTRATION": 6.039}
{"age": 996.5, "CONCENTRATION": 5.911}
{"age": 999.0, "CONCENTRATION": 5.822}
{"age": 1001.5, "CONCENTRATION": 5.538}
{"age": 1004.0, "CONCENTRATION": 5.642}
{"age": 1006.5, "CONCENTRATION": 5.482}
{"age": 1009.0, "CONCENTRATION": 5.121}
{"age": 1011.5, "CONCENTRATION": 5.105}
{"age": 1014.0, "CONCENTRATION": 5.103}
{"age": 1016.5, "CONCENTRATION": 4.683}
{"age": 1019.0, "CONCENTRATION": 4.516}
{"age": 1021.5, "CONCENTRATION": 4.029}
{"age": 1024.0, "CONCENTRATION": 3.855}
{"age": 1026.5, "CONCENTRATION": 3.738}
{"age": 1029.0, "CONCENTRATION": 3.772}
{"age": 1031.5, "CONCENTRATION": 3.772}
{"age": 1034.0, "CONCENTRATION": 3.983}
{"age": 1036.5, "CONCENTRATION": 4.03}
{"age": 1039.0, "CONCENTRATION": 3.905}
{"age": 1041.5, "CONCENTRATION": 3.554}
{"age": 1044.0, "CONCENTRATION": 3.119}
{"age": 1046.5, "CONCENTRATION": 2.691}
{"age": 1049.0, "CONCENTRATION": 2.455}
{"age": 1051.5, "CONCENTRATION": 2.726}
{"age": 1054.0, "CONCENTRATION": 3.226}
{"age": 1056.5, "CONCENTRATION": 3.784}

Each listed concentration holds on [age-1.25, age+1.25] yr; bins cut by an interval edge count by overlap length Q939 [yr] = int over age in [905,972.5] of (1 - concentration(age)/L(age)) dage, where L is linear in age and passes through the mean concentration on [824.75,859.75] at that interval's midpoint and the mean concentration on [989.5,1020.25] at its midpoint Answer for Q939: 7.14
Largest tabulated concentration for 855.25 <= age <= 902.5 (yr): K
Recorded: 8.554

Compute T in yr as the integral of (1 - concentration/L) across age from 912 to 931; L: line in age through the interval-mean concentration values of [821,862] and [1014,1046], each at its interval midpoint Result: 1.1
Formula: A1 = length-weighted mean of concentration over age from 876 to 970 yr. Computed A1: 6.54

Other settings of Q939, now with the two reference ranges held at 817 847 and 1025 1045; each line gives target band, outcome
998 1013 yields -3.0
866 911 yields 1.3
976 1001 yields -4.7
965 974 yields -1.0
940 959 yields 1.0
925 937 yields 0.4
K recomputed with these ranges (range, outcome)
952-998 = 6.341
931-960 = 6.493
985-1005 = 6.039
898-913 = 7.189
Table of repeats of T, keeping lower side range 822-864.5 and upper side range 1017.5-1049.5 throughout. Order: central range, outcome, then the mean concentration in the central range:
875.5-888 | 0.1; 7.79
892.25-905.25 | 0.6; 7.04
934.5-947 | 0.4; 6.02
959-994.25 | -4.8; 5.94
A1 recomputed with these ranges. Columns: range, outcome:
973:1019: 5.64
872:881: 7.71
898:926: 6.73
